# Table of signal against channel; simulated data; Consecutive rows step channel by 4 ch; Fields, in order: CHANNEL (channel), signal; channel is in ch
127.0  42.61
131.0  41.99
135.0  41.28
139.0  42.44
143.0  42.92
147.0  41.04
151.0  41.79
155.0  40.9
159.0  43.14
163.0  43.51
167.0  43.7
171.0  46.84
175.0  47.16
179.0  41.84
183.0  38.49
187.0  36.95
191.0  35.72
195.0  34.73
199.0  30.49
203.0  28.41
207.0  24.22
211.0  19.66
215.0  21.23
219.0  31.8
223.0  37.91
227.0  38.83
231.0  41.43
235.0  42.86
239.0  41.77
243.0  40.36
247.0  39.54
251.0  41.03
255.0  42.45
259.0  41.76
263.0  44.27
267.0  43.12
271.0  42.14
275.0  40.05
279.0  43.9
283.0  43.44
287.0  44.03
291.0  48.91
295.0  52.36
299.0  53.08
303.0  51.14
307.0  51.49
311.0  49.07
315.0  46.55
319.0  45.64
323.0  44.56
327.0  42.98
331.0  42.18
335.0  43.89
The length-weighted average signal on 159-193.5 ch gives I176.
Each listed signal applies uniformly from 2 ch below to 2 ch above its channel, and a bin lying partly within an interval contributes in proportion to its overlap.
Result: 41.8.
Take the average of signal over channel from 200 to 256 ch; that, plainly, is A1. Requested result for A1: 34.9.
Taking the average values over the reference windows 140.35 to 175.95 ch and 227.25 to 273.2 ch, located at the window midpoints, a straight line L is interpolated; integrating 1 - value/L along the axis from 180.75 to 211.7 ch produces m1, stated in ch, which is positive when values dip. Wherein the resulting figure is 8.01 ch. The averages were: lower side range 43.3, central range 31.7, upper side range 41.8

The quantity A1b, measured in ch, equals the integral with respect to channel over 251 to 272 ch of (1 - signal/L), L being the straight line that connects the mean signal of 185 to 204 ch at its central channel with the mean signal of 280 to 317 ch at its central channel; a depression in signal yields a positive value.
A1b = 0.3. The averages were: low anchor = 33.5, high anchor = 48.8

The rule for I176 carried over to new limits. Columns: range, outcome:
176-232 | 33.1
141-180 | 43.3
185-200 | 34.7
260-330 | 46.2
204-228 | 28.5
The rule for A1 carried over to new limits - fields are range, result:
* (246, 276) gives 41.9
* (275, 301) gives 47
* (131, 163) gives 42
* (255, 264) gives 42.8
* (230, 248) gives 41.3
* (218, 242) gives 39.5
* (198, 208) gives 27.8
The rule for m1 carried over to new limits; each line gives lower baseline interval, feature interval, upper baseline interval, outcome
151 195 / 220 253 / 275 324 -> 3.23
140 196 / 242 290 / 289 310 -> 6.34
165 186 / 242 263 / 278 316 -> 2.37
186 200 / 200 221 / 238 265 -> 6.49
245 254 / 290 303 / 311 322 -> -2.00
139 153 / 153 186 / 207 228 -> -4.71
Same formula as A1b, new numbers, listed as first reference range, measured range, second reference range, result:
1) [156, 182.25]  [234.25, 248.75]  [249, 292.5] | 0.79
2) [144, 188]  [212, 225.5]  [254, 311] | 4.37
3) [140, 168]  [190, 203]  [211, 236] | 1.63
